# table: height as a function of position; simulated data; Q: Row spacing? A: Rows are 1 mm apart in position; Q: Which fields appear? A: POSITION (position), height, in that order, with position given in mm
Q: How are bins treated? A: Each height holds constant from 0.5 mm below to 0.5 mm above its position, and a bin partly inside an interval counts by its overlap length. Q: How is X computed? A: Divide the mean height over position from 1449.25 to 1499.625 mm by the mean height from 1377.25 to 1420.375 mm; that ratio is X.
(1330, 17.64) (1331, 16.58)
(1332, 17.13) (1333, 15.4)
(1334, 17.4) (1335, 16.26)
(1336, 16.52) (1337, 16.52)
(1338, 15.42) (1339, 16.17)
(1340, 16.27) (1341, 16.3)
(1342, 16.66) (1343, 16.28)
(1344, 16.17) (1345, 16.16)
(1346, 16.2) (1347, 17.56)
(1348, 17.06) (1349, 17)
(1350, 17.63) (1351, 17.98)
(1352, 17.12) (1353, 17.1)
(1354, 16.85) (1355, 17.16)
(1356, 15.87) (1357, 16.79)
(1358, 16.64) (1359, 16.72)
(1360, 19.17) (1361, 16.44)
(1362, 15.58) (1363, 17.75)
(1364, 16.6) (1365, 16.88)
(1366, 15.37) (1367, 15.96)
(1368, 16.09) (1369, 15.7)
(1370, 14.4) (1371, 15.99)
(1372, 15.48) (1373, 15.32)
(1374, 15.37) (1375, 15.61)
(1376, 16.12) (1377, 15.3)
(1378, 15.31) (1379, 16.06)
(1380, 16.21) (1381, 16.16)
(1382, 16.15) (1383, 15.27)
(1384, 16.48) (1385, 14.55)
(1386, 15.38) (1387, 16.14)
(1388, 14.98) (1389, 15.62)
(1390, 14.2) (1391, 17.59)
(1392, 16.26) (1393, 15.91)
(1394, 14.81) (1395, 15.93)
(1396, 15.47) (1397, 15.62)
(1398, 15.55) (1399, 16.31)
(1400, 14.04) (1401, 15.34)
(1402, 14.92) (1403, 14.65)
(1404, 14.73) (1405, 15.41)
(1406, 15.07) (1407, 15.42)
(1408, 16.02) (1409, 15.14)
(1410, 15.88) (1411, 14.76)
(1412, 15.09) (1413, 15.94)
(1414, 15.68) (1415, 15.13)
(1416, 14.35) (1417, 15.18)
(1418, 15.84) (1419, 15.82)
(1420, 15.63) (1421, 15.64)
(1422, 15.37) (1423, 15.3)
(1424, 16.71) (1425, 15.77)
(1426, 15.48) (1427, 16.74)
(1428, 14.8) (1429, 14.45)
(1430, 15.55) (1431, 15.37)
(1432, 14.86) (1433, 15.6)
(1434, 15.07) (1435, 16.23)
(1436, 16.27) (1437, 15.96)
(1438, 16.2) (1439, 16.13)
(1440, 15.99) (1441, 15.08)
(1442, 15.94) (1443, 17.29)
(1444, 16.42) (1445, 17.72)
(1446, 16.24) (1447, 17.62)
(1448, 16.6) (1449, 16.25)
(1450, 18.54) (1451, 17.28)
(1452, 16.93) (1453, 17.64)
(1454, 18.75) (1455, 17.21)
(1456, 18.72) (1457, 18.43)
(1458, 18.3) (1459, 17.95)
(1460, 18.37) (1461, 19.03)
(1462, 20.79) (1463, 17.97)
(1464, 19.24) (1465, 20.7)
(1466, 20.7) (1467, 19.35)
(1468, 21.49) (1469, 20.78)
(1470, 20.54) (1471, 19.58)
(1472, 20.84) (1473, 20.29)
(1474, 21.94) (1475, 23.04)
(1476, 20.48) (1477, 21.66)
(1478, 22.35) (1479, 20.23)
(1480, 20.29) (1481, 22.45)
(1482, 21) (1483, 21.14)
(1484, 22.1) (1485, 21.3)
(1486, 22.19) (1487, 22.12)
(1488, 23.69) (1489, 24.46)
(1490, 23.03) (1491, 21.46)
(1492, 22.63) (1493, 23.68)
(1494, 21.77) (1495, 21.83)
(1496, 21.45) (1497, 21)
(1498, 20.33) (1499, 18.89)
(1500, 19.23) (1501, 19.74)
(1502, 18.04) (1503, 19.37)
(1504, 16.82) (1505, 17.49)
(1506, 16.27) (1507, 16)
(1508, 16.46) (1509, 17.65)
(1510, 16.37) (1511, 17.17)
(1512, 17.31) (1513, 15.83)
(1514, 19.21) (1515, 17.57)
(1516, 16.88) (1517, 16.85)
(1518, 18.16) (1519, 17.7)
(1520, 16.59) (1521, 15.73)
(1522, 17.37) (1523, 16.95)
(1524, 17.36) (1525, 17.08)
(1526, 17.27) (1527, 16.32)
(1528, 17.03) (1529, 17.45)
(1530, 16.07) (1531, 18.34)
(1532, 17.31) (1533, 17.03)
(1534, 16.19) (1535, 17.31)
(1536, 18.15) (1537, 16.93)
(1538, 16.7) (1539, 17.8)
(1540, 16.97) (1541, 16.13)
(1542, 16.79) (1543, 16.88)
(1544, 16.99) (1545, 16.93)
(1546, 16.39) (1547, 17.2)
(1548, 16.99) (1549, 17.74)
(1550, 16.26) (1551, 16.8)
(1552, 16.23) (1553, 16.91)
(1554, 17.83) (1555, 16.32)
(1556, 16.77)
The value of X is 1.32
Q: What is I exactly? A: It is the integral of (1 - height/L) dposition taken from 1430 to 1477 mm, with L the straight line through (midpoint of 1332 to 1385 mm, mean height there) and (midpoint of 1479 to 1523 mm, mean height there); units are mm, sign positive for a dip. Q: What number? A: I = 0.9 mm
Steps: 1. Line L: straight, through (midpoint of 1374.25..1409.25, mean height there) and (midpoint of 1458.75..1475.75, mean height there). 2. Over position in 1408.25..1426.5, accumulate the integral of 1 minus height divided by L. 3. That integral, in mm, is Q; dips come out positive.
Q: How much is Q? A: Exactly 1.7 mm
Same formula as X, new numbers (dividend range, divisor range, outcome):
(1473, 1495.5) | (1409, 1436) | 1.42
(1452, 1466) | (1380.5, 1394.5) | 1.19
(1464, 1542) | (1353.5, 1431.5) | 1.22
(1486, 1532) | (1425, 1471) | 1.07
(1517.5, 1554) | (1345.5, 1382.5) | 1.04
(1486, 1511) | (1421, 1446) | 1.26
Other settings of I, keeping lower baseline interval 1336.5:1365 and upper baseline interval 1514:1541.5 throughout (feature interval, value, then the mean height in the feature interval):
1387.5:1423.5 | 3.13 mm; 15.4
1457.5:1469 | -1.70 mm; 19.5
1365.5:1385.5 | 1.39 mm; 15.6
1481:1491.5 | -3.22 mm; 22.3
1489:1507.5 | -3.26 mm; 20.1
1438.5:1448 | 0.25 mm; 16.5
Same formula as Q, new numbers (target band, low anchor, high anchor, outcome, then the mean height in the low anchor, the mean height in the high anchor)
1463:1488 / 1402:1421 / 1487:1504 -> -1.6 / 15.3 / 21.2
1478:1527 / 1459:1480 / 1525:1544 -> -1.4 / 20.4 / 17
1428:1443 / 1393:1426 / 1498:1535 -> 0.2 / 15.4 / 17.3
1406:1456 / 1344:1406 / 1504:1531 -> 1.2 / 16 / 17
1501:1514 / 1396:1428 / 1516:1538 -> -0.3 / 15.4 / 17.1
